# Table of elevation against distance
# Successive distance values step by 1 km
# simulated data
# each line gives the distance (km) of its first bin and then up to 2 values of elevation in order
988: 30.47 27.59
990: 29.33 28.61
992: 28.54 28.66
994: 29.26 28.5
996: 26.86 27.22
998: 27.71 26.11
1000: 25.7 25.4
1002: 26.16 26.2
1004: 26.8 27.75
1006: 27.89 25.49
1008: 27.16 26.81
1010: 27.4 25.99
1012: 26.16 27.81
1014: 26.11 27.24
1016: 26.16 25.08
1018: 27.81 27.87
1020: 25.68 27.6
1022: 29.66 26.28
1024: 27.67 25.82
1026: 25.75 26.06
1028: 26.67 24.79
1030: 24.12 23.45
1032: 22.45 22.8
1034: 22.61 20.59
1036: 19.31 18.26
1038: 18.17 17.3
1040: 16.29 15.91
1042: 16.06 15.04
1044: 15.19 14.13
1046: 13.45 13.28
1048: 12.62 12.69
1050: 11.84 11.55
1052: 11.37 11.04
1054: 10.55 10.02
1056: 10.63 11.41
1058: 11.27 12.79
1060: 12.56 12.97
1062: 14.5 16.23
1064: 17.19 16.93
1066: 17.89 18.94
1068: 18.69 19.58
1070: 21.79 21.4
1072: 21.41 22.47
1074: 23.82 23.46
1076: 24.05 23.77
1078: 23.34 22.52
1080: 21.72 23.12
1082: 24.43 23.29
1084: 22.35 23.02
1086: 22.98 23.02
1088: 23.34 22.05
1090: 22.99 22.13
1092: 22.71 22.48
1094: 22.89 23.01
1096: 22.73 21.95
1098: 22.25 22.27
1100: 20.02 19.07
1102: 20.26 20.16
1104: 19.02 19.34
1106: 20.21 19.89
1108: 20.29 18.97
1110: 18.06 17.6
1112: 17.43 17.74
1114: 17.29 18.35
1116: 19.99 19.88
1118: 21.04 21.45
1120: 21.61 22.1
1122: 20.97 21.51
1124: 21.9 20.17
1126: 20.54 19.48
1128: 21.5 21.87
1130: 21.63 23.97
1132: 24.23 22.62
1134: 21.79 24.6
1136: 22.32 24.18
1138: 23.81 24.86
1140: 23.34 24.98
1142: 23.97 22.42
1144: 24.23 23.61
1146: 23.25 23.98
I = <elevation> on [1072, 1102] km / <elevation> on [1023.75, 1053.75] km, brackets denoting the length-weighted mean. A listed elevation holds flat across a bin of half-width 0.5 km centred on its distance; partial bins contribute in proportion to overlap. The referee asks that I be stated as 1.2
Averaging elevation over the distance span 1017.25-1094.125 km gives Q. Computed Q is 19.8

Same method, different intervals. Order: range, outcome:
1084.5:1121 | 20.8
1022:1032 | 25.7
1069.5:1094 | 22.8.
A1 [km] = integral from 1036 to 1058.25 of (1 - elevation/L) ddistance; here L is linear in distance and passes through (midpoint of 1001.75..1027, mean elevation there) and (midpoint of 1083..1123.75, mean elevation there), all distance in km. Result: 9.9 km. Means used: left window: 26.8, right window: 20.9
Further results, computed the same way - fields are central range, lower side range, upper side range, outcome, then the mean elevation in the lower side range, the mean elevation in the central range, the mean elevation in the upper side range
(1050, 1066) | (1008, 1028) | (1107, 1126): 7.39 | 26.8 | 12.9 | 19.8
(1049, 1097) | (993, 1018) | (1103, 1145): 9.21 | 26.8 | 19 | 21.3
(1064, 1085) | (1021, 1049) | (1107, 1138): -1.02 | 20.5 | 21.7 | 20.9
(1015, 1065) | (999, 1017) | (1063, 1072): 9.18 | 26.5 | 18.7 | 19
